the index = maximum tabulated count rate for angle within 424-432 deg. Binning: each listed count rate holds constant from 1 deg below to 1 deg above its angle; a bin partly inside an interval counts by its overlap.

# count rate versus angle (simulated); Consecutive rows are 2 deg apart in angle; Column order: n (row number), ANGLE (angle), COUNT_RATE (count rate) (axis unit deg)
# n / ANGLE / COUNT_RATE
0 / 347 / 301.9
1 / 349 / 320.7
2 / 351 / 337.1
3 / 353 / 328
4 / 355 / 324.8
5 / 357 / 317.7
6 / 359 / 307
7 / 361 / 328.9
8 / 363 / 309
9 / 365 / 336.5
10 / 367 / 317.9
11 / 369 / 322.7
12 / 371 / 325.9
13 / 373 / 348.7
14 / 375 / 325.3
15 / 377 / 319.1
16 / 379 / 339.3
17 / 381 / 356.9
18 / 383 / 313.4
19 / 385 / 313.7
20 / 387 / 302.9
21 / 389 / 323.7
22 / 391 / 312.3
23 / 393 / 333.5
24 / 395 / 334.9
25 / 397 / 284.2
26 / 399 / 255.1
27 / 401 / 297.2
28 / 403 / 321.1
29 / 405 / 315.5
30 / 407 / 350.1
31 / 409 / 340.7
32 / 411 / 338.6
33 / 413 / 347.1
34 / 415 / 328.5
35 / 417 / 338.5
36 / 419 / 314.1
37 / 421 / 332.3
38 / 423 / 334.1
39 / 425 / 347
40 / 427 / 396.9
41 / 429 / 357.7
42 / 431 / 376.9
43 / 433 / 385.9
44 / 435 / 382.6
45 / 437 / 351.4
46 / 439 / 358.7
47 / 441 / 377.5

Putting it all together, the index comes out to 396.9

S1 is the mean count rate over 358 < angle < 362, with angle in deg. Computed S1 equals 318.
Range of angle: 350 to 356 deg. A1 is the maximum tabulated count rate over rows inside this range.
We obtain 337.1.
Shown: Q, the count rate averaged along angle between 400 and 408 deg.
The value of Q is 321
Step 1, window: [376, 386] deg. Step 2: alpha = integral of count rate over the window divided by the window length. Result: 328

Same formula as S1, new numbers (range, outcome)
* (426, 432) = 377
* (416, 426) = 333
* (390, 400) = 304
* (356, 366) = 320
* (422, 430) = 359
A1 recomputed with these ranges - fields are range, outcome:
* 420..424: 334.1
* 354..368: 336.5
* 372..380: 348.7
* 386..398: 334.9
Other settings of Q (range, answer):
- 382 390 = 313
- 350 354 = 333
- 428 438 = 371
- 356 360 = 312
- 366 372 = 322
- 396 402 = 279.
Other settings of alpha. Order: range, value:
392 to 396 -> 334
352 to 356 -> 326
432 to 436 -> 384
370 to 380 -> 332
